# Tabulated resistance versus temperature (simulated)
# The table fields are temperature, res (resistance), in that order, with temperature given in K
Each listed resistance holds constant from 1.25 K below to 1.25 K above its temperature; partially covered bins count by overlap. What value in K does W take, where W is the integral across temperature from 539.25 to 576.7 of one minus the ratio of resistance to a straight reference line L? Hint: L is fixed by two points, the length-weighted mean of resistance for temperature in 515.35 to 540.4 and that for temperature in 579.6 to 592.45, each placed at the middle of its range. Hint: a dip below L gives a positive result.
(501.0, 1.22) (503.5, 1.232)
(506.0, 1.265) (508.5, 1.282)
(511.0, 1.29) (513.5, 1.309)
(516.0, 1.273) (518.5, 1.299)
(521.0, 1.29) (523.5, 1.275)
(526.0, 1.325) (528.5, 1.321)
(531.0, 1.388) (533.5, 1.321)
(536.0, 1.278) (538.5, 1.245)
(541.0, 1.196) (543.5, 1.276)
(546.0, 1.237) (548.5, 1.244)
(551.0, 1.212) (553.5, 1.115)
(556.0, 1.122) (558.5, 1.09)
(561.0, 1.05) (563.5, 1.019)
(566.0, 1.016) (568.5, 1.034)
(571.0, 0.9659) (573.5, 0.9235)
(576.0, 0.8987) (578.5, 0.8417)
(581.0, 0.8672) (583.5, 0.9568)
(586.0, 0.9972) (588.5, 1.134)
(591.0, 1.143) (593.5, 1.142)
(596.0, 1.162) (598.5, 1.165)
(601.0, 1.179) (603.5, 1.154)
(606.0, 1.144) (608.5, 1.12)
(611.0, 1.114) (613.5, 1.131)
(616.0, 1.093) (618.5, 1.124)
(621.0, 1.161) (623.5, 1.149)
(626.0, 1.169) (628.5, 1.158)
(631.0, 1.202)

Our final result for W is 1.9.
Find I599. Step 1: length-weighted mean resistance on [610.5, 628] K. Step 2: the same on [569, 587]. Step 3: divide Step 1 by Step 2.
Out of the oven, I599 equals 1.23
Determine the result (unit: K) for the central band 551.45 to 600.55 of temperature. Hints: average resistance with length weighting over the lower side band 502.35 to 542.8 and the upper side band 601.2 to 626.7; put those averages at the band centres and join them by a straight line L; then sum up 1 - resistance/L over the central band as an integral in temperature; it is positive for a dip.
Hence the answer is 6.5 K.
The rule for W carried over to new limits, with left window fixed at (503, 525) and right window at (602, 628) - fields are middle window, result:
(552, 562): 1.0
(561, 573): 2.0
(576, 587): 2.5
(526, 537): -0.6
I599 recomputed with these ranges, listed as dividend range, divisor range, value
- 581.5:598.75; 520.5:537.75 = 0.83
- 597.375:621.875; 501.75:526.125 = 0.89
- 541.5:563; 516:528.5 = 0.90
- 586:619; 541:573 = 1.02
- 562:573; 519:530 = 0.77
